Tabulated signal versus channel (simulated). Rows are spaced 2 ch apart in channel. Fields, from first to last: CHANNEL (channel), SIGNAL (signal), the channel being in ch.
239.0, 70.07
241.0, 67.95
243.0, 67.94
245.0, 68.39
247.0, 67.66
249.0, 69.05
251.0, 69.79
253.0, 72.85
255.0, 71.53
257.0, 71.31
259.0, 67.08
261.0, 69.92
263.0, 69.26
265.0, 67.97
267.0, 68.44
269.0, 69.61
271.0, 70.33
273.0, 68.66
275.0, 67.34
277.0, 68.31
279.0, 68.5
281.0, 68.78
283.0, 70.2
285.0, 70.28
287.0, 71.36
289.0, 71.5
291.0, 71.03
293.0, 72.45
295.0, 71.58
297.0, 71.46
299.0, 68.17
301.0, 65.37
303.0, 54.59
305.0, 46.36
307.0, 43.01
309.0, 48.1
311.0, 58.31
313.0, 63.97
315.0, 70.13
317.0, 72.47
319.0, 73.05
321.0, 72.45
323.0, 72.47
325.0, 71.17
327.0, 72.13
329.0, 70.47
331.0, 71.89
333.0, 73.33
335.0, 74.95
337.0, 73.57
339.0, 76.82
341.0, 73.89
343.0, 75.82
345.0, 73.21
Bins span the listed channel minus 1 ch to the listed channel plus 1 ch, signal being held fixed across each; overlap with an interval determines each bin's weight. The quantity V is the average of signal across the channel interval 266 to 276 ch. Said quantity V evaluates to 68.9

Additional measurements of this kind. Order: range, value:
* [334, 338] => 74.3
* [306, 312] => 49.8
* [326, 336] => 72.6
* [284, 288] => 70.8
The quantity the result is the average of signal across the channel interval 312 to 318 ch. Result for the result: 68.9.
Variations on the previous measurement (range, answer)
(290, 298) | 71.6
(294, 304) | 66.2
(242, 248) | 68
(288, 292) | 71.3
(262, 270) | 68.8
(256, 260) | 69.2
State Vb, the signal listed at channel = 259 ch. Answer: 67.08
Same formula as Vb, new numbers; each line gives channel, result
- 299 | 68.17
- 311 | 58.31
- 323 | 72.47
